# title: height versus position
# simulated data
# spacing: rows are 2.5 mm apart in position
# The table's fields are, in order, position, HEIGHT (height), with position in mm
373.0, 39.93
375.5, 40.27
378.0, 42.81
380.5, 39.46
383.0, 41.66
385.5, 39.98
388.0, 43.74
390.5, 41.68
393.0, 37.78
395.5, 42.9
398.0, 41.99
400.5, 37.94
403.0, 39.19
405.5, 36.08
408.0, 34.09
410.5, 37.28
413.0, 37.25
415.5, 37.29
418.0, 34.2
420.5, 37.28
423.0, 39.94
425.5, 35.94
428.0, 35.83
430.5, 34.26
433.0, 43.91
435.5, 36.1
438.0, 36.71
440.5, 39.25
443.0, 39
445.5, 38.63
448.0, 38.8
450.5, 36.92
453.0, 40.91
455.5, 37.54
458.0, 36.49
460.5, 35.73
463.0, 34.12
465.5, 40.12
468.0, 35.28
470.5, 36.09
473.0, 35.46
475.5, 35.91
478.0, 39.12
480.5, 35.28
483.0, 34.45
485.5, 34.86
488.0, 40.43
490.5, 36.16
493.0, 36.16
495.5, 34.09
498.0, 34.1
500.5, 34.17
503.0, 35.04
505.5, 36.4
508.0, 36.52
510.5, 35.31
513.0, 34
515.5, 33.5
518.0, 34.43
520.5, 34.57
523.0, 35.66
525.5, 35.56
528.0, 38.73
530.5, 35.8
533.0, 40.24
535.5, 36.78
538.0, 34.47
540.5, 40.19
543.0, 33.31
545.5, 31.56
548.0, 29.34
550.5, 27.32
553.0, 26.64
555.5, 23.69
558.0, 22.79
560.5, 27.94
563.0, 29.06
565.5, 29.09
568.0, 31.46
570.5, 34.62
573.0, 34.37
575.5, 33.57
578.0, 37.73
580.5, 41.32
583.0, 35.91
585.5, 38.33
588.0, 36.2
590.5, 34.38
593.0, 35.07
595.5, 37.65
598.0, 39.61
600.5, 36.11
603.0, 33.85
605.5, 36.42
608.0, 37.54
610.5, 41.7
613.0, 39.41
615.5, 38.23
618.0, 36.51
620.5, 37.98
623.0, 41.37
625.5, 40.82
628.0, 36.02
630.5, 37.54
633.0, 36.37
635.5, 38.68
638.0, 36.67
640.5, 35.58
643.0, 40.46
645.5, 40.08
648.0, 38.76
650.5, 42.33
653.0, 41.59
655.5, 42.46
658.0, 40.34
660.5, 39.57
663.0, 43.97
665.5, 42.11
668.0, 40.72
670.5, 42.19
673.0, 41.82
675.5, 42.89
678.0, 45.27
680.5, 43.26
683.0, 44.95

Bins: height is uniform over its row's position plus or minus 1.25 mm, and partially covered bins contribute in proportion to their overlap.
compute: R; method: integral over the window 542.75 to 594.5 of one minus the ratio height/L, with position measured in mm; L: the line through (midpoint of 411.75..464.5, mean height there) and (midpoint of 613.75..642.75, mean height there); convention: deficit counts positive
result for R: 7.8 mm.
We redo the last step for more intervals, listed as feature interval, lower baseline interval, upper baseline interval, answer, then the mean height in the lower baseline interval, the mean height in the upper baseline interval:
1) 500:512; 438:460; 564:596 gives 0.46 mm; 38.3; 35.3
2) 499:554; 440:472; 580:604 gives 3.81 mm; 37.6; 36.7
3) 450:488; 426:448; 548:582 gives -0.56 mm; 37.9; 30.7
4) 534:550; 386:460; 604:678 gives 2.05 mm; 38.2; 39.7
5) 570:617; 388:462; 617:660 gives 2.25 mm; 38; 39.1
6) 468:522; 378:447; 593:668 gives 4.44 mm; 38.6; 38.9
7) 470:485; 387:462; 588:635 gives 0.78 mm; 38.1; 37.6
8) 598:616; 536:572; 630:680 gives -1.03 mm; 30.3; 40.6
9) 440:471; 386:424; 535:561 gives -1.69 mm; 38.6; 30.3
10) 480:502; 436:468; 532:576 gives -0.14 mm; 37.7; 31.4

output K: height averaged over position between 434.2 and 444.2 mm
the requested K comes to 37.8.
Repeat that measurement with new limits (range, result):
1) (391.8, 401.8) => 40.2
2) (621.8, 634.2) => 38.4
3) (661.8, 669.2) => 42.3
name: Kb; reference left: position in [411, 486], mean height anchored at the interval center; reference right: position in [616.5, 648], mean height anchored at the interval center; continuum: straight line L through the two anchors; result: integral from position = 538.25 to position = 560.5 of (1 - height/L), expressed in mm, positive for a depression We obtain 4.8 mm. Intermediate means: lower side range 37.1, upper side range 38.2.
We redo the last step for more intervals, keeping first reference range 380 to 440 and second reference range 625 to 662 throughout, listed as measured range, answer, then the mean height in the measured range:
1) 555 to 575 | 4.8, 29.5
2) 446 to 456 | 0.0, 38.6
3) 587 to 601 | 0.9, 36.5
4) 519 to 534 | 0.8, 36.7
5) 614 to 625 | 0.1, 38.7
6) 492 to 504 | 1.2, 34.7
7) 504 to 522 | 1.8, 35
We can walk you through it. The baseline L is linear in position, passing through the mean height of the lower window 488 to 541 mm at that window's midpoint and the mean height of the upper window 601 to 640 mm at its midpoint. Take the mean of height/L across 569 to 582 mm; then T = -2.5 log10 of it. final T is 0.02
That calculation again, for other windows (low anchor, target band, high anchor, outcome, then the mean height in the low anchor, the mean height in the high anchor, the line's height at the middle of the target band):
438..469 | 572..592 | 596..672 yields 0.07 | 37.7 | 39.2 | 38.7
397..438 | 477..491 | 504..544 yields -0.01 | 37.4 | 36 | 36.5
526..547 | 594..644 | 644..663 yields 0.05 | 36.3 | 40.9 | 39.6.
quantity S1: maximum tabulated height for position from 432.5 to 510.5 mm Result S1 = 43.91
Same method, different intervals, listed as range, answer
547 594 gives 41.32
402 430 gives 39.94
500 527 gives 36.52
